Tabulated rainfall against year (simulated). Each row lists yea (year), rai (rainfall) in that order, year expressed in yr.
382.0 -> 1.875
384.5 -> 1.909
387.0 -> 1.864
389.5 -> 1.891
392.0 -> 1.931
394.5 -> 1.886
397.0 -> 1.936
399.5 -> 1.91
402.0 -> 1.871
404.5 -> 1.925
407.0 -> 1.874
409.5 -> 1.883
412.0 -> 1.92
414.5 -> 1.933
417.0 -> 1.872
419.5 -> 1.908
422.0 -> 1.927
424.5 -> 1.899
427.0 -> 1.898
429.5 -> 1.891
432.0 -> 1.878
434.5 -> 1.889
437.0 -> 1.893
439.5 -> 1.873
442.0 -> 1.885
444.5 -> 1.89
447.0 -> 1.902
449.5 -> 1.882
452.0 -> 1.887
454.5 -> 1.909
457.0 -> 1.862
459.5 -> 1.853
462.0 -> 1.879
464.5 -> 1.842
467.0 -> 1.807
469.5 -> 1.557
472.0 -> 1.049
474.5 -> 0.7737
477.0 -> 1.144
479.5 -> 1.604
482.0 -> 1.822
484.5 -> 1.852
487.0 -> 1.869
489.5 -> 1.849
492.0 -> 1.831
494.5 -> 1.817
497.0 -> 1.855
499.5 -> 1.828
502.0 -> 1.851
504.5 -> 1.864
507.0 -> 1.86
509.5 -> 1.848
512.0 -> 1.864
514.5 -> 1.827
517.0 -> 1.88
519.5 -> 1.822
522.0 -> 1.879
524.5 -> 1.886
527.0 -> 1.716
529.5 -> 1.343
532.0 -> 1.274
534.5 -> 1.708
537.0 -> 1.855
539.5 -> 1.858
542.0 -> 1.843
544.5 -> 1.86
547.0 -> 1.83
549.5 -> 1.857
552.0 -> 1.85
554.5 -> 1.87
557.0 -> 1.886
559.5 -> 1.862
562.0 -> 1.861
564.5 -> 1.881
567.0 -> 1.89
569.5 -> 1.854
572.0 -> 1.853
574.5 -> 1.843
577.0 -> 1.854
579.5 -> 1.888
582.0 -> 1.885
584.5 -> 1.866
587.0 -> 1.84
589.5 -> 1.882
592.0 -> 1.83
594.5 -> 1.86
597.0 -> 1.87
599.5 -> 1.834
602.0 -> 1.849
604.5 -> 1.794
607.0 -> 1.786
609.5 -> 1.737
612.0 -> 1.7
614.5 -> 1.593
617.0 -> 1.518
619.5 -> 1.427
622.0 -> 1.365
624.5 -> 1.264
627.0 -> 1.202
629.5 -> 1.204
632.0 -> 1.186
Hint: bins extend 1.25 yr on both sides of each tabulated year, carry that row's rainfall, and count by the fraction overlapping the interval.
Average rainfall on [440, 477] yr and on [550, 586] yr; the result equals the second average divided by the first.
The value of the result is 1.10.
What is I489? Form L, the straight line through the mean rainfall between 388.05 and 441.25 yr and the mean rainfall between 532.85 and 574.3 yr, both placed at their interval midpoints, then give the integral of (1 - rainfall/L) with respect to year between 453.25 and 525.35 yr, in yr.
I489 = 4.9 yr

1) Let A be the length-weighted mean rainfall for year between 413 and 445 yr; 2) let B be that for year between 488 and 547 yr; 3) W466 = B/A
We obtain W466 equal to 0.95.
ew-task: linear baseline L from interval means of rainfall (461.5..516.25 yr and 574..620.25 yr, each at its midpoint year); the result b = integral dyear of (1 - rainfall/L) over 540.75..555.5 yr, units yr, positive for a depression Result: -0.9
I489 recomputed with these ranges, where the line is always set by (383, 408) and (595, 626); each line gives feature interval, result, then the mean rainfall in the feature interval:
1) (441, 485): 3.3 yr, 1.68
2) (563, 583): -2.1 yr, 1.87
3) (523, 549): 0.2 yr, 1.72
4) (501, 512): -0.5 yr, 1.86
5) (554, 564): -1.0 yr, 1.87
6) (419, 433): -0.3 yr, 1.9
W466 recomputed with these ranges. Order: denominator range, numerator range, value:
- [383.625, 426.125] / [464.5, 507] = 0.87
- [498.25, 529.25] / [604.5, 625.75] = 0.86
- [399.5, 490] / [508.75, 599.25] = 1.02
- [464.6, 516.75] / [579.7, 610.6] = 1.08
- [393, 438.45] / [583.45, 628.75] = 0.88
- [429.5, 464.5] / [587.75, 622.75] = 0.92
